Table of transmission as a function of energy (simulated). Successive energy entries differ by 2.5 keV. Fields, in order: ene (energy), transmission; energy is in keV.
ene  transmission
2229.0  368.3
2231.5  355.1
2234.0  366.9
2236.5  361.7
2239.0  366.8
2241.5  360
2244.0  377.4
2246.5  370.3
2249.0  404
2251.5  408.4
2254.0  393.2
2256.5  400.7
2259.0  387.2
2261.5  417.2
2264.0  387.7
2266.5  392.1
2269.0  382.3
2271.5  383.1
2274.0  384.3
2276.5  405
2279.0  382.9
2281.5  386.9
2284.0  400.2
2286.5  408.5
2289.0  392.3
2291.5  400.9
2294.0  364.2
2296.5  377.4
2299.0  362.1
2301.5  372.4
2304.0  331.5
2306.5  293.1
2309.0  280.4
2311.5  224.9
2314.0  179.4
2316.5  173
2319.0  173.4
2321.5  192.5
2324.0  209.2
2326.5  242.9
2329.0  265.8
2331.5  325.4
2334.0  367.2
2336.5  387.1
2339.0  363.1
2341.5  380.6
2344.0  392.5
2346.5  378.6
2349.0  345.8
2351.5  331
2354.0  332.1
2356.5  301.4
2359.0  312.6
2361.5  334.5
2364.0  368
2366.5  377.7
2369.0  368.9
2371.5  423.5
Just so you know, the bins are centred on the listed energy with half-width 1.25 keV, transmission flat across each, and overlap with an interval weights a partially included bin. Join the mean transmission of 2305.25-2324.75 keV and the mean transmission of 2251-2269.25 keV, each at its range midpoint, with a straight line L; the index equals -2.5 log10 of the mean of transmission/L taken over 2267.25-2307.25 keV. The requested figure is -0.235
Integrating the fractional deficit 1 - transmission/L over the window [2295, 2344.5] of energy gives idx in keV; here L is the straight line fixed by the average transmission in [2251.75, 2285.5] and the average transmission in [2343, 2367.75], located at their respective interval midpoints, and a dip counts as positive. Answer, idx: 9.74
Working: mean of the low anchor 393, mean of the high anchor 347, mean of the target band 294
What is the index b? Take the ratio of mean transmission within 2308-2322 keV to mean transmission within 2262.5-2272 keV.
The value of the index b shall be 0.5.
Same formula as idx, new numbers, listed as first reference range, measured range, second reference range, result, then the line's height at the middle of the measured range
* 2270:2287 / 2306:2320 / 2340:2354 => 5.93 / 377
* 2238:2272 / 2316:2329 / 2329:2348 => 5.72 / 368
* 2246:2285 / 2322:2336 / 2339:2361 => 2.94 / 359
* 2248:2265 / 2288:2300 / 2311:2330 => -3.90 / 286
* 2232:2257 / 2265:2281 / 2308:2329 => -3.74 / 315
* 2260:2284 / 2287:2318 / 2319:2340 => 2.30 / 336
